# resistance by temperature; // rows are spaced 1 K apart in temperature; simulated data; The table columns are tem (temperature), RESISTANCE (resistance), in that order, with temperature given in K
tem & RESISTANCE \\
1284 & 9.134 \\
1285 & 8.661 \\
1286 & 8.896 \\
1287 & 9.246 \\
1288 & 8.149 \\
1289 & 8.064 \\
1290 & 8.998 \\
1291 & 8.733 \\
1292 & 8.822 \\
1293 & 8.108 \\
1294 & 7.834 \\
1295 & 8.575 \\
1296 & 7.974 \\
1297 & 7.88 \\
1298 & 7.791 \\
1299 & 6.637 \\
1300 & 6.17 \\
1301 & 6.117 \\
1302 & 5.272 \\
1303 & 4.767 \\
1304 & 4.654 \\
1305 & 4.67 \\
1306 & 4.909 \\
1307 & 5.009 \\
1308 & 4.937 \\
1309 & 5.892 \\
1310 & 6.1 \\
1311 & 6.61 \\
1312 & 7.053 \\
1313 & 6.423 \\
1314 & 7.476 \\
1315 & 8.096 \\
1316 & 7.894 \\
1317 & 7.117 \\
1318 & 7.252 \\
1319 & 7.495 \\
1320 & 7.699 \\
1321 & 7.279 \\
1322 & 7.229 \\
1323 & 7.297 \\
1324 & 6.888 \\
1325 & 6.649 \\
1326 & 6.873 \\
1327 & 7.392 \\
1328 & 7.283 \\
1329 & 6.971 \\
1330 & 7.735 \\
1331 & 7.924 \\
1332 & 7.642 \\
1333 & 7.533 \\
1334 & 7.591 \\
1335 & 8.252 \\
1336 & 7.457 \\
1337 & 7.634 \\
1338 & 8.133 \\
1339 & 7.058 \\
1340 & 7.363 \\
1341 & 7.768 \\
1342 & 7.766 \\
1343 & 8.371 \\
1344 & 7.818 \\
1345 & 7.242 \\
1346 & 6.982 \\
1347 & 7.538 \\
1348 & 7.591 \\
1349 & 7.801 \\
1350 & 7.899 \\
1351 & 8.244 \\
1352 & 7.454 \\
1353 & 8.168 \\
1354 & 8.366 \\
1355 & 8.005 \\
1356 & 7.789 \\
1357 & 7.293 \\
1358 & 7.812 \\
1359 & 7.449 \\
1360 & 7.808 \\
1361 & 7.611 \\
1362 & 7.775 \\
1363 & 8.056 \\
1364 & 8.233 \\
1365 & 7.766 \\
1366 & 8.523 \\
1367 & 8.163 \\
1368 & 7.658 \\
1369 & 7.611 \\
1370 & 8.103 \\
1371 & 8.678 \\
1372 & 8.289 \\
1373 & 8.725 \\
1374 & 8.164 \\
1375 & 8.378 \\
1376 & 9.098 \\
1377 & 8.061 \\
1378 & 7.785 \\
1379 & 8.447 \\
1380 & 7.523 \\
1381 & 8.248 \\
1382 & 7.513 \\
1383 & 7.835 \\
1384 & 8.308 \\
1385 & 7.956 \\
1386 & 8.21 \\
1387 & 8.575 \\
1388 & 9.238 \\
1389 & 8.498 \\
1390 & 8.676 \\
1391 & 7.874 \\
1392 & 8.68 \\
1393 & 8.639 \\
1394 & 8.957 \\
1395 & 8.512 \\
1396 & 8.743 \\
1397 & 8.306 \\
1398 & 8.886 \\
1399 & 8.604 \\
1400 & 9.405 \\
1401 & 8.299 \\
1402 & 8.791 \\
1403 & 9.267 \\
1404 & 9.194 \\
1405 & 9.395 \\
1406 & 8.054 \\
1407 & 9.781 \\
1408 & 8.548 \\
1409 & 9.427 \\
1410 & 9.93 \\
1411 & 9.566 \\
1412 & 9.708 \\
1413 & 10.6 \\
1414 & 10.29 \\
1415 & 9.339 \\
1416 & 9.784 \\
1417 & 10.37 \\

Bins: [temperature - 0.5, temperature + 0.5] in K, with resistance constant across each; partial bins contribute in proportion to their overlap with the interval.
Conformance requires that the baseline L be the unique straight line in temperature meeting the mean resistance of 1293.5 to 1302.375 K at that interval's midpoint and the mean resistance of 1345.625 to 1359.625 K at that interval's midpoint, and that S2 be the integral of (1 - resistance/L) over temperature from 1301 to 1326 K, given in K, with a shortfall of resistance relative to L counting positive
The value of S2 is 3.0 K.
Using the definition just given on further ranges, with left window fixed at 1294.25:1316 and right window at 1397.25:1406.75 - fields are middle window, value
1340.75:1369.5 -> -0.5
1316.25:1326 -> -0.6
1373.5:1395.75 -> 0.3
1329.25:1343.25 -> -1.0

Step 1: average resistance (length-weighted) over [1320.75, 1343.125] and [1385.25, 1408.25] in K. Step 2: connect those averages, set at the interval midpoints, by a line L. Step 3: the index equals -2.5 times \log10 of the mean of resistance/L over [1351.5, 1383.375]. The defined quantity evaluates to 0.02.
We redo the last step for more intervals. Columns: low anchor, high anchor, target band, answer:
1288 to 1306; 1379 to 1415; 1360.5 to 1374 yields 0.03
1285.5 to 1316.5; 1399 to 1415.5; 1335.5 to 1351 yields 0.04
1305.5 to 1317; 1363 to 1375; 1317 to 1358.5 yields -0.05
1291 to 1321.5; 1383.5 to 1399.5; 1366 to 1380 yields -0.01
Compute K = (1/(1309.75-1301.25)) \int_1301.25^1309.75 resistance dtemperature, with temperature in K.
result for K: 5.08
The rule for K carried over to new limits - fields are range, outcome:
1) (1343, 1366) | 7.79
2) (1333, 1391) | 7.97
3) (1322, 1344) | 7.5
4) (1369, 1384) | 8.19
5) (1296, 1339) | 6.87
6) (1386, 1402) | 8.65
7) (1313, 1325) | 7.35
